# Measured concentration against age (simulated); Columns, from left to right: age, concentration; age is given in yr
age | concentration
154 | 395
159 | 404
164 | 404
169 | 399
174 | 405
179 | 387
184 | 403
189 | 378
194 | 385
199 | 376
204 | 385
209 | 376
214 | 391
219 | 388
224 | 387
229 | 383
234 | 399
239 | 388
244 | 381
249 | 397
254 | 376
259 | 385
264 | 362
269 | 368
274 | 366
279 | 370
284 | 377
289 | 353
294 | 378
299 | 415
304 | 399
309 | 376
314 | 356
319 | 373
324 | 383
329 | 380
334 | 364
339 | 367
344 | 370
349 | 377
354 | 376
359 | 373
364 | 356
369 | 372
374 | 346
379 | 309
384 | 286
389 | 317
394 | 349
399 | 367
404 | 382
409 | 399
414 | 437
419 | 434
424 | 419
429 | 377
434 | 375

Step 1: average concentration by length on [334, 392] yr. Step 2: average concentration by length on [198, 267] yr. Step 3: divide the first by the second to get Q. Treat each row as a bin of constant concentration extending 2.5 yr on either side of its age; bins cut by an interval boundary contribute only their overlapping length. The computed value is 0.9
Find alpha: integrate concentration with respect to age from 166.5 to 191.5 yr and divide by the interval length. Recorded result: 394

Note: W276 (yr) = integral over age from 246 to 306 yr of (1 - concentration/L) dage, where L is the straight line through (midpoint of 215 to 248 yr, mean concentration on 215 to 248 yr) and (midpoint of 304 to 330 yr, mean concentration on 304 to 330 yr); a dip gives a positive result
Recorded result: 0.5 yr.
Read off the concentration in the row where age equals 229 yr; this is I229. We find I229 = 383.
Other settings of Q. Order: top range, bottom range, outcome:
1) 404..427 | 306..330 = 1.12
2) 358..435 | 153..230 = 0.94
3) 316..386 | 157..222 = 0.92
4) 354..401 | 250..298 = 0.92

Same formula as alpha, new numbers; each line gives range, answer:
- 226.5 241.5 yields 390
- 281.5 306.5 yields 384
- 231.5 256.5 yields 388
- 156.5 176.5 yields 403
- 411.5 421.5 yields 436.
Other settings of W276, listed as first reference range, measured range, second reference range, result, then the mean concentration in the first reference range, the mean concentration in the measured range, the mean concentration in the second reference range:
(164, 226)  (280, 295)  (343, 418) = 0.3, 389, 369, 362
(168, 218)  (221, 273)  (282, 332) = 0.2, 388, 382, 379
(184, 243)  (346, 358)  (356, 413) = -0.6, 386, 376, 353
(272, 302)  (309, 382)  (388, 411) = 1.3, 377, 364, 365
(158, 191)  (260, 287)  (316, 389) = 0.4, 397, 369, 358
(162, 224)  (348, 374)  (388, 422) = 1.3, 390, 368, 387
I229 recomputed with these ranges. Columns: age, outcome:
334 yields 364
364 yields 356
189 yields 378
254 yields 376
